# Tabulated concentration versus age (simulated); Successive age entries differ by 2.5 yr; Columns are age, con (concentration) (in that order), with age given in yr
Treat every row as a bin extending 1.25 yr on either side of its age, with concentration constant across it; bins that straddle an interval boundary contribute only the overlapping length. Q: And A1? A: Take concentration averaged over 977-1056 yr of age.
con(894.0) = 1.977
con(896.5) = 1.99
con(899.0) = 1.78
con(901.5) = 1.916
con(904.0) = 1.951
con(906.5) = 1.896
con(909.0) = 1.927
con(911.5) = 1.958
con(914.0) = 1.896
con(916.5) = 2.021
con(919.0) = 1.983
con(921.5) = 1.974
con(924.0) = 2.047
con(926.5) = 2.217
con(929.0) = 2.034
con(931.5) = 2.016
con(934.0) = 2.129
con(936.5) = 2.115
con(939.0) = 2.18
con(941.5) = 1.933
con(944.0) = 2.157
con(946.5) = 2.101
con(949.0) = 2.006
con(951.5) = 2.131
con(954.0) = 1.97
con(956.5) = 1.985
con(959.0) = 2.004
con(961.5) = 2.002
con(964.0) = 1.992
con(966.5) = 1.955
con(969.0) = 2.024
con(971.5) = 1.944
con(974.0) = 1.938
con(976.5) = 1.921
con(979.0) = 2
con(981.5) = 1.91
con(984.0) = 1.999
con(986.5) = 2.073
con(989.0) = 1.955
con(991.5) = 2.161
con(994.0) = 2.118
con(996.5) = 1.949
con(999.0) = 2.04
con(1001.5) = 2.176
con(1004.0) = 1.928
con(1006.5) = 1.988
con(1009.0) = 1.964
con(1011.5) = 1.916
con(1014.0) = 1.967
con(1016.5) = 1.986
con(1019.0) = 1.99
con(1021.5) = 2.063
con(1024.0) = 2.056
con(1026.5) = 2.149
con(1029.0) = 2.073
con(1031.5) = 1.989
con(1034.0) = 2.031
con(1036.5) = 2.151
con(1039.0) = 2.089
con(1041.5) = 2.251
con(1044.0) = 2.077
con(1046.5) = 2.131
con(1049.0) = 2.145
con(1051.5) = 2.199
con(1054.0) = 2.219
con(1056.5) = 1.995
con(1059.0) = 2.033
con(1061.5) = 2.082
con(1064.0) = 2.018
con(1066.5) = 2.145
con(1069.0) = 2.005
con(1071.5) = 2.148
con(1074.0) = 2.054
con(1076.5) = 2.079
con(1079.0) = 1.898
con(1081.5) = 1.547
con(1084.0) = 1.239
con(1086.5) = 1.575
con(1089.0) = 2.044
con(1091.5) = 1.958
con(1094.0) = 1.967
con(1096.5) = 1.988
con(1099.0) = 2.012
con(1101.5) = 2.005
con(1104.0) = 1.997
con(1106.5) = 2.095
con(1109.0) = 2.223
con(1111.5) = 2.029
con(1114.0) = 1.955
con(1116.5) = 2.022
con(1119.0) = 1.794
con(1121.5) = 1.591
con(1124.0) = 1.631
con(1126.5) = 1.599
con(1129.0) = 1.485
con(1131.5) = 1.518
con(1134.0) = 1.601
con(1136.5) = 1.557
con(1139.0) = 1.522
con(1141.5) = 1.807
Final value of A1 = 2.05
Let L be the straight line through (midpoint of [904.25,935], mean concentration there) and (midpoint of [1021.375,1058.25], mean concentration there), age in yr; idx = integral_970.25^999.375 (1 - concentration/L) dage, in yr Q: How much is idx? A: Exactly 0.9 yr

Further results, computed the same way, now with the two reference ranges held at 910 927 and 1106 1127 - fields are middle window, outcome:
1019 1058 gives -3.48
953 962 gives -0.04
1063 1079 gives -1.26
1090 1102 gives -0.56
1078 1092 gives 1.54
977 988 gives -0.14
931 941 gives -0.56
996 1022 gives -0.63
